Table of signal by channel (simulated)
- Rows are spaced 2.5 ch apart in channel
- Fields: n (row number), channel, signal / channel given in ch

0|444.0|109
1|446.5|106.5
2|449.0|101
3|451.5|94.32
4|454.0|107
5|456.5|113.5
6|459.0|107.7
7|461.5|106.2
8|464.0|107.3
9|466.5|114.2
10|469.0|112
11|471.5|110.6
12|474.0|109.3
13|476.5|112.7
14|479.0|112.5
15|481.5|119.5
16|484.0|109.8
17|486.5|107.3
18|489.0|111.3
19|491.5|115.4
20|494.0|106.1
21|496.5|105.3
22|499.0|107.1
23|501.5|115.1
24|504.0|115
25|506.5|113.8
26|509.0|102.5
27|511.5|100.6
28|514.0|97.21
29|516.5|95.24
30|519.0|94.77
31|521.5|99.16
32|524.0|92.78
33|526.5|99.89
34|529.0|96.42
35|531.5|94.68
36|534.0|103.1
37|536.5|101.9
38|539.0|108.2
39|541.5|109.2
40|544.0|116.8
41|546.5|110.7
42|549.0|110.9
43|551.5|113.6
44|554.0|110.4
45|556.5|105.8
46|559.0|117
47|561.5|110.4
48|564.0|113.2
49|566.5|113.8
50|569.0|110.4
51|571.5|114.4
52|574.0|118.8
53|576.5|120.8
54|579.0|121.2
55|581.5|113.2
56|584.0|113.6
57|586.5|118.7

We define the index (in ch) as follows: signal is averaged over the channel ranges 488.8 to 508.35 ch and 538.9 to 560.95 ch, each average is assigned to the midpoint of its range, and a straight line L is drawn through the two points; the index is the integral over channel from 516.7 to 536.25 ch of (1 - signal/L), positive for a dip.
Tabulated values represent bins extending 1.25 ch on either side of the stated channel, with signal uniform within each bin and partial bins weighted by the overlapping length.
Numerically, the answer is 2.4 ch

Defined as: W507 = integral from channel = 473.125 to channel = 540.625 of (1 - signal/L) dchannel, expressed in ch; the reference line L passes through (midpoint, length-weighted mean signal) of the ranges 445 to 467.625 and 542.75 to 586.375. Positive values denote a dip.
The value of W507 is 2.7 ch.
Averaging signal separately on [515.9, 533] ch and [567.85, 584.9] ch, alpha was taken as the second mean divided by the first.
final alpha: 1.21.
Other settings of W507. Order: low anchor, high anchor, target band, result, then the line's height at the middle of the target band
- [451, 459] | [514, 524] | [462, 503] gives -3.6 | 102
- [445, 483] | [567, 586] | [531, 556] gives 1.3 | 114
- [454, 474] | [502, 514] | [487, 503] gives -0.3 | 108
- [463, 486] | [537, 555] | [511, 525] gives 1.9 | 111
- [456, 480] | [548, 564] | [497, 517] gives 0.9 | 111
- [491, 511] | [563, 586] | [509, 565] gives 4.0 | 112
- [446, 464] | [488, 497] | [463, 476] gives -0.5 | 107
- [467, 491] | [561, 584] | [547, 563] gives 0.5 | 115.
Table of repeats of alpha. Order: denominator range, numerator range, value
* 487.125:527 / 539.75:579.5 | 1.08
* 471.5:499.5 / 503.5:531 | 0.90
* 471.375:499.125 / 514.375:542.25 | 0.90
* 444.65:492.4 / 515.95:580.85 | 0.99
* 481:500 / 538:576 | 1.02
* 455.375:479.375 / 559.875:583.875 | 1.04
